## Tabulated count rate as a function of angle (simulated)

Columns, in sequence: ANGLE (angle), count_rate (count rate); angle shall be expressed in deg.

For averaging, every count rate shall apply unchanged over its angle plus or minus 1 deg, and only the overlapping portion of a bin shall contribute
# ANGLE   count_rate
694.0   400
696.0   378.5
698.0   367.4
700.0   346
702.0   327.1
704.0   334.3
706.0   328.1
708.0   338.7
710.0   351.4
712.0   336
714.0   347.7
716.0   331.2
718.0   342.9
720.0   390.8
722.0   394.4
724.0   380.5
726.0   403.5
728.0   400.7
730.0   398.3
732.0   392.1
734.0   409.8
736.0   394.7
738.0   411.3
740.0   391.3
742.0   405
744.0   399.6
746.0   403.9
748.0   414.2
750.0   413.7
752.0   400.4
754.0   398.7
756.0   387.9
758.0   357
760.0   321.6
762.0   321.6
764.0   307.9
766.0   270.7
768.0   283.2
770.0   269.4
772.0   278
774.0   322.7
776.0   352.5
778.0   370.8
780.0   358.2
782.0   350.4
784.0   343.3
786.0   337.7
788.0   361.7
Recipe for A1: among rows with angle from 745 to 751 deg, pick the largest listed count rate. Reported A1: 414.2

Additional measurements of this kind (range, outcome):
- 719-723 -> 394.4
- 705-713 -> 351.4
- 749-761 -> 413.7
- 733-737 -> 409.8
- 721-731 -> 403.5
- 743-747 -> 403.9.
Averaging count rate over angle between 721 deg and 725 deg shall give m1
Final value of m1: 387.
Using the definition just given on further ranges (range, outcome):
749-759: 392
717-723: 376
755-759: 372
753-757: 393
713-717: 339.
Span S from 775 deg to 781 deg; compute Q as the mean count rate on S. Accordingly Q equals 360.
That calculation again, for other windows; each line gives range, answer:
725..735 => 401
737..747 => 402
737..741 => 401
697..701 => 357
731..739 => 402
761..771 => 291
